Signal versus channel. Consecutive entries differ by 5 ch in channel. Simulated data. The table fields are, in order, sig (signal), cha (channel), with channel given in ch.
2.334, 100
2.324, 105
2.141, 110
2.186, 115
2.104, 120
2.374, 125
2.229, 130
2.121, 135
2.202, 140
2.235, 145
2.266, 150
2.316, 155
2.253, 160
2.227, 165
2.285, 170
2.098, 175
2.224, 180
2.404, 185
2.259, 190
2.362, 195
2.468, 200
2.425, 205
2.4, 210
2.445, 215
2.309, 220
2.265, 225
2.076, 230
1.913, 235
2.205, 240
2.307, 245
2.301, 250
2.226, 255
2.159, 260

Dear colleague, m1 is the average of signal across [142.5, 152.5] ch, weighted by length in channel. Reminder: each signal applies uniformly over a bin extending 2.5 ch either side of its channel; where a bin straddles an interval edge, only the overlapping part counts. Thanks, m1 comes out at 2.25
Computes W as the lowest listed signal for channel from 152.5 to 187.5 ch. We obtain 2.098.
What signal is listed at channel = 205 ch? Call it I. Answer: 2.425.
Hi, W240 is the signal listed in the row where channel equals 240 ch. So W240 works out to 2.205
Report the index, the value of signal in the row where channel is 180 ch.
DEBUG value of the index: 2.224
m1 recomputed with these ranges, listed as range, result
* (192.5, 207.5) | 2.42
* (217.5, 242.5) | 2.15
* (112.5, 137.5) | 2.2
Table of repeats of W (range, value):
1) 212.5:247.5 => 1.913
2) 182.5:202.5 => 2.259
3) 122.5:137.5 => 2.121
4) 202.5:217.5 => 2.4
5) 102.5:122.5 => 2.104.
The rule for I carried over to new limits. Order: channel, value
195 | 2.362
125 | 2.374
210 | 2.4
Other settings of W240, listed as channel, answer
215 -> 2.445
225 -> 2.265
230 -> 2.076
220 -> 2.309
